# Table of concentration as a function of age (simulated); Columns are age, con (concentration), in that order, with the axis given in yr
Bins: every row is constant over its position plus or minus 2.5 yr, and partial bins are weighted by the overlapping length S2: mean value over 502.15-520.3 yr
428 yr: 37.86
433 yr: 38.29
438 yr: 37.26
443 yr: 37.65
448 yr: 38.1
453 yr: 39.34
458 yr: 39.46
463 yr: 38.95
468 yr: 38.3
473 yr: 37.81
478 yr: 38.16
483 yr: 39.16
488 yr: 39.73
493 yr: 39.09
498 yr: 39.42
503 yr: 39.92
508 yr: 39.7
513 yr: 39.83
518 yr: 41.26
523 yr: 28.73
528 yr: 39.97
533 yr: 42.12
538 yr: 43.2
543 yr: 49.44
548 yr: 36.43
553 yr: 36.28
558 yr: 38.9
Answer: 40.2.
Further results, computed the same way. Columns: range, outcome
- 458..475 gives 38.5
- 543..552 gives 40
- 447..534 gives 38.8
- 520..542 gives 39.3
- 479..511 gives 39.4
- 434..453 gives 37.9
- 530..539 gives 42.4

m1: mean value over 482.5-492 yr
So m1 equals 39.4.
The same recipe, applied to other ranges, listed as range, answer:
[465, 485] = 38.4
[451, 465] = 39.3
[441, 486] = 38.6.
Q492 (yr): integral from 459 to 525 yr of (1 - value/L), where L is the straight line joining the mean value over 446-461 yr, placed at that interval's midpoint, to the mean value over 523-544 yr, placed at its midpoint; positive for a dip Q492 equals 2.7 yr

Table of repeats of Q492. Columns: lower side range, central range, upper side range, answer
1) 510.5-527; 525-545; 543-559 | -2.7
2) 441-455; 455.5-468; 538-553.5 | -0.1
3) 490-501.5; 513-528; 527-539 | 1.6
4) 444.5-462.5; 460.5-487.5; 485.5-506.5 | 0.4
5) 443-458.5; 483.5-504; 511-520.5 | 0.2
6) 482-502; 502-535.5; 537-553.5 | 1.5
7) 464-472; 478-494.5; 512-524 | -0.5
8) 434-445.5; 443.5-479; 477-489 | -0.2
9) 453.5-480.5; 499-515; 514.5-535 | -0.7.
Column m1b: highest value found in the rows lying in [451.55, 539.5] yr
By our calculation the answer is 43.2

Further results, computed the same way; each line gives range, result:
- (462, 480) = 38.95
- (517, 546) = 49.44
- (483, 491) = 39.73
